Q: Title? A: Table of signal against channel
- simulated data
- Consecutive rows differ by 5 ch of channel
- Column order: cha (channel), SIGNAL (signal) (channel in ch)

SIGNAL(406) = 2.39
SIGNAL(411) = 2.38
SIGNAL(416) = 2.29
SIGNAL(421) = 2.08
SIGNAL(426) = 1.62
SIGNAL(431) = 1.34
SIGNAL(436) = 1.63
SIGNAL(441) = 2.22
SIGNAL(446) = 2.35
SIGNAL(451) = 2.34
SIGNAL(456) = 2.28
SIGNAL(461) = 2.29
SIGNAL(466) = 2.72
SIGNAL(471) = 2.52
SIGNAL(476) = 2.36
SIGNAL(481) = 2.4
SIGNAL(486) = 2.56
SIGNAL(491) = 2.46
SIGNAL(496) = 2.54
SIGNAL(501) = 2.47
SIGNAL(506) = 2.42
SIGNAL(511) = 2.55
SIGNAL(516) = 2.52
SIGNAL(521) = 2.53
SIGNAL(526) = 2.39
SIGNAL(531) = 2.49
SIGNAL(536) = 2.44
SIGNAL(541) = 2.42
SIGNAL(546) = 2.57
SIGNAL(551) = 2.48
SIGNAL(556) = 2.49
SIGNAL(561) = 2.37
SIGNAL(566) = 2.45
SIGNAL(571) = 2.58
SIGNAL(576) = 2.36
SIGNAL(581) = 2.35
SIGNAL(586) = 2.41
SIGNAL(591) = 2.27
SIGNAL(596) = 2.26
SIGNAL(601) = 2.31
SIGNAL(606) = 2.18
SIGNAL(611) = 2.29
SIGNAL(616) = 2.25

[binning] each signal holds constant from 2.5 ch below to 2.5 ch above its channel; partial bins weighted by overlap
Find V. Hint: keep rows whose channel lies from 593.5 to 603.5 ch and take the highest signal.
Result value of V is 2.31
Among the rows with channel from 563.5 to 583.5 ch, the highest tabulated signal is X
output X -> 2.58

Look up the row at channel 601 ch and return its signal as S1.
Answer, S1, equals 2.31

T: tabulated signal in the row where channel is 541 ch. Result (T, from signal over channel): 2.42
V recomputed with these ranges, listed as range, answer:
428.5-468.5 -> 2.72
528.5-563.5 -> 2.57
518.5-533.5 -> 2.53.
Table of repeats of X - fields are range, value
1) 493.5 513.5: 2.55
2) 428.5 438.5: 1.63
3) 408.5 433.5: 2.38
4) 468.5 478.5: 2.52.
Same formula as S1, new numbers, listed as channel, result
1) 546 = 2.57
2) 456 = 2.28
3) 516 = 2.52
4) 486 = 2.56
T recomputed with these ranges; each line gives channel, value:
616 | 2.25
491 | 2.46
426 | 1.62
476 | 2.36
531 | 2.49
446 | 2.35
